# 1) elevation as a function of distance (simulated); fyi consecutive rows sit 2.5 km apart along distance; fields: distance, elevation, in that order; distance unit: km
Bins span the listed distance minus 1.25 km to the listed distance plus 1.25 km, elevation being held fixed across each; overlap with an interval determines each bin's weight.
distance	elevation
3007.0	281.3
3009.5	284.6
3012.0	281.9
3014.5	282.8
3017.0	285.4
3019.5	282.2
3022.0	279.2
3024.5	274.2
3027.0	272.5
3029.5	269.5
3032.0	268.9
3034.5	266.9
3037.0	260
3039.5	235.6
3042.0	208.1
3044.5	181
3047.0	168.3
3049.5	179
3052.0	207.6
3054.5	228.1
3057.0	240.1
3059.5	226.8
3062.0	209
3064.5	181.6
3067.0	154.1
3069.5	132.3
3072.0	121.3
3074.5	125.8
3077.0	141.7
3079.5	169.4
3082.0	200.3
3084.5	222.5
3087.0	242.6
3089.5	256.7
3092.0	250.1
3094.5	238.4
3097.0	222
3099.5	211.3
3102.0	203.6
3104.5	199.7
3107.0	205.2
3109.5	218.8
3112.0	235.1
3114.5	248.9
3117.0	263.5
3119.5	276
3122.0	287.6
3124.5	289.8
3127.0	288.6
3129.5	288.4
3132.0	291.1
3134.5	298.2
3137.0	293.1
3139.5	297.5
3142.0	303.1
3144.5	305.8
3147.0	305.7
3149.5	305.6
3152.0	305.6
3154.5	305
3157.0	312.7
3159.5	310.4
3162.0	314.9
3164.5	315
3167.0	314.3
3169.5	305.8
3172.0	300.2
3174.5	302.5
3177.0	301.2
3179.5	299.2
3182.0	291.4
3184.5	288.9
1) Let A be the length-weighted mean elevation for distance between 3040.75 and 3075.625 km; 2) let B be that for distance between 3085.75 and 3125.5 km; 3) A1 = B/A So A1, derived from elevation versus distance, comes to 1.31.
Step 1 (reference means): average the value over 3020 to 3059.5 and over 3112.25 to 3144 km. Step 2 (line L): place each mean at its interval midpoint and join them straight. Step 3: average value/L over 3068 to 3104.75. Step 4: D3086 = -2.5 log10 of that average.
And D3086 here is 0.32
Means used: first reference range 237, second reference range 284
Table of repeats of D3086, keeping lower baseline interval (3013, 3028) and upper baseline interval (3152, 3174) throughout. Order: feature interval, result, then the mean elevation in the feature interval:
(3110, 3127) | 0.13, 266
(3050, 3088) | 0.48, 186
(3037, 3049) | 0.36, 203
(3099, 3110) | 0.39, 207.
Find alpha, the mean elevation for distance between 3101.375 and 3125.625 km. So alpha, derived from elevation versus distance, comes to 244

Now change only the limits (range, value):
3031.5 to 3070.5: 209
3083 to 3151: 261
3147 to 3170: 310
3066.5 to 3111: 196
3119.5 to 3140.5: 291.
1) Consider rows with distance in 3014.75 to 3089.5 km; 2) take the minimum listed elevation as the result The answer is 121.3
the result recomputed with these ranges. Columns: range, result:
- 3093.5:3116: 199.7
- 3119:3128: 276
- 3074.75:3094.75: 141.7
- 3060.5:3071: 132.3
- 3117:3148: 263.5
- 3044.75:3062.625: 168.3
